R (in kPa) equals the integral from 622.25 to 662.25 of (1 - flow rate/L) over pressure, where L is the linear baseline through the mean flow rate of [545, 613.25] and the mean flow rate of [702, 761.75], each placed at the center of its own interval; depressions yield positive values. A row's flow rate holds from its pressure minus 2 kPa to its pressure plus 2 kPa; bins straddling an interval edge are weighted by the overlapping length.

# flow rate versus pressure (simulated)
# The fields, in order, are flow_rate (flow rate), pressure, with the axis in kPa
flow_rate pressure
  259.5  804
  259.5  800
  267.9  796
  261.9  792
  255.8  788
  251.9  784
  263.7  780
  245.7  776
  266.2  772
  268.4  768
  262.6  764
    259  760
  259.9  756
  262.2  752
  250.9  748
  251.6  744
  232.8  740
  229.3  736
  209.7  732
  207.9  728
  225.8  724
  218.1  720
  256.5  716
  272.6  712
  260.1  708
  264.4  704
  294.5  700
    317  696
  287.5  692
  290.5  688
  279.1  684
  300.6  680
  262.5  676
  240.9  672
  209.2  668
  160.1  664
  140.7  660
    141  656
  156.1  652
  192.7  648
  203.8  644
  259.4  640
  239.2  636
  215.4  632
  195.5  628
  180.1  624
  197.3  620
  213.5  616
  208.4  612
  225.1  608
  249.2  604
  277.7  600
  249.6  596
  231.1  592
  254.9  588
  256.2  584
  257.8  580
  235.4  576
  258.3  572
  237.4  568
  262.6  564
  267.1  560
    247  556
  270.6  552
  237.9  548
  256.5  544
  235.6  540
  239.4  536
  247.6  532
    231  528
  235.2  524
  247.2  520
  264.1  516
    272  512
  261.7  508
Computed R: 8.9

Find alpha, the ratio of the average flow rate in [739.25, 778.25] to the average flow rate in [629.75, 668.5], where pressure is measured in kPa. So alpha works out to 1.3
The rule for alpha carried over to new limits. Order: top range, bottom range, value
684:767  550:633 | 1.08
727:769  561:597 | 0.98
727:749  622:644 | 1.06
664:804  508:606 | 1.02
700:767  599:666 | 1.22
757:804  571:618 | 1.07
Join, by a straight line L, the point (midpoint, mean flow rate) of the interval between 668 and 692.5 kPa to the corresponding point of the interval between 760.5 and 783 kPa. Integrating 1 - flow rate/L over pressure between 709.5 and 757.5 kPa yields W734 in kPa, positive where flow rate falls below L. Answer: 4.5 kPa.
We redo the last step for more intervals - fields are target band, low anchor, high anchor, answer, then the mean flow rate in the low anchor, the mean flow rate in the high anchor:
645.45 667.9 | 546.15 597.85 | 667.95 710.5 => 8.8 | 251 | 276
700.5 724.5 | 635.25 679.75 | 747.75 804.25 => -2.6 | 203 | 260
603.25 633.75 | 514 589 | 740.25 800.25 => 5.2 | 249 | 258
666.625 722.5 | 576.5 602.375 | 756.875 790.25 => -2.5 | 253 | 259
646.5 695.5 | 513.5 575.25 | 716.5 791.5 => 4.4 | 249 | 246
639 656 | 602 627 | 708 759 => 2.1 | 212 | 241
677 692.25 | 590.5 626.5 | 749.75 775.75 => -2.8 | 225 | 262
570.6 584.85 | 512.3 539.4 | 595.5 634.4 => -1.3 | 245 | 220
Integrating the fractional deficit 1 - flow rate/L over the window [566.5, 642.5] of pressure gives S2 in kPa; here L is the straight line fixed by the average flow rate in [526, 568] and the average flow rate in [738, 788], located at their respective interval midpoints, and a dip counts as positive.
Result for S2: 5.2 kPa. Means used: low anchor 249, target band 234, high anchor 256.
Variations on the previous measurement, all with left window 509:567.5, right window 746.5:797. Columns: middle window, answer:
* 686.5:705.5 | -2.6 kPa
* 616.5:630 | 3.2 kPa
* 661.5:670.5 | 2.5 kPa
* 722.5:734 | 2.0 kPa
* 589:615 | 1.4 kPa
